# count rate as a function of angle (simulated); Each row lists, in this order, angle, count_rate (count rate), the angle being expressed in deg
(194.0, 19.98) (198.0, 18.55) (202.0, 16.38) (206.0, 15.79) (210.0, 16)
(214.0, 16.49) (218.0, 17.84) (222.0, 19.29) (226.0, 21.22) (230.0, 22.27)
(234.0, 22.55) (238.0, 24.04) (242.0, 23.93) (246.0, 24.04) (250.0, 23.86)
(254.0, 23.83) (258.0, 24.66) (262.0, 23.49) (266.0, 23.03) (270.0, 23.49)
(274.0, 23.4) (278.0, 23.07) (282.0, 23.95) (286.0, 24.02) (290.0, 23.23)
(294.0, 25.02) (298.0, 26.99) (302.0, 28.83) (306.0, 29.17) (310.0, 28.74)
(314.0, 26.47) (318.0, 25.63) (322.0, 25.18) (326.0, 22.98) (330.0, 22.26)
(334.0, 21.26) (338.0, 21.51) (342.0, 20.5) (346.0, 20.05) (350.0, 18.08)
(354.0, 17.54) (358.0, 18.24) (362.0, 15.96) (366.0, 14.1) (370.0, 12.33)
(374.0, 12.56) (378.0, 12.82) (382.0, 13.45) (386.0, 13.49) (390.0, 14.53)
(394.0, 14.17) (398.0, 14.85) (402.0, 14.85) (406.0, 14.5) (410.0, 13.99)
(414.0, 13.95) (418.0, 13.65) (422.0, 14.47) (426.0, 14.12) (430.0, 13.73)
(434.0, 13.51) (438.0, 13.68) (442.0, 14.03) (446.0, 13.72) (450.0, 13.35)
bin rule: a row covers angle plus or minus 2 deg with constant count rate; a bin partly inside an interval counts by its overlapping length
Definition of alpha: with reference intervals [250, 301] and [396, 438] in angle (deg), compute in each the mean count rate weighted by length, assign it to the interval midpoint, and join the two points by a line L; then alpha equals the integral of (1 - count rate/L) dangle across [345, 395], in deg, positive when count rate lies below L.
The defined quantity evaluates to 6.9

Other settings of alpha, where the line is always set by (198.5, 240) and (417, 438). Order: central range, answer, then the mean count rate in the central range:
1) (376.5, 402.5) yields 1.47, 14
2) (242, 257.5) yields -4.72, 24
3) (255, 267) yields -3.77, 23.8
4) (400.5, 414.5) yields 0.05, 14.3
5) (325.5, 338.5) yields -4.49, 21.9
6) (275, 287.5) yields -4.30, 23.6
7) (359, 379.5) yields 2.10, 13.8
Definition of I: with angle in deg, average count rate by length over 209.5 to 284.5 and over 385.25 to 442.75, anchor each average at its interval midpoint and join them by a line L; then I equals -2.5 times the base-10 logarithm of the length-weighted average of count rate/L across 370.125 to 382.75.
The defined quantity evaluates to 0.238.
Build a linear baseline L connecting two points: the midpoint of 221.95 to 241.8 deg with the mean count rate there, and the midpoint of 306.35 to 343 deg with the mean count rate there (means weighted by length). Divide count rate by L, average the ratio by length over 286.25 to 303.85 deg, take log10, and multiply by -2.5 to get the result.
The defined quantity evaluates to -0.10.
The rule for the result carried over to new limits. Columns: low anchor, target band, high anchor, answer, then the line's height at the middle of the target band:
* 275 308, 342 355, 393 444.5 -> 0.081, 20.4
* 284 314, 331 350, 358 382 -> -0.079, 19.2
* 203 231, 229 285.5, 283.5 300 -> -0.092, 21.7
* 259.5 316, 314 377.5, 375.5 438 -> 0.037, 19.7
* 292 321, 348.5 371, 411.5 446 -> 0.308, 21.4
